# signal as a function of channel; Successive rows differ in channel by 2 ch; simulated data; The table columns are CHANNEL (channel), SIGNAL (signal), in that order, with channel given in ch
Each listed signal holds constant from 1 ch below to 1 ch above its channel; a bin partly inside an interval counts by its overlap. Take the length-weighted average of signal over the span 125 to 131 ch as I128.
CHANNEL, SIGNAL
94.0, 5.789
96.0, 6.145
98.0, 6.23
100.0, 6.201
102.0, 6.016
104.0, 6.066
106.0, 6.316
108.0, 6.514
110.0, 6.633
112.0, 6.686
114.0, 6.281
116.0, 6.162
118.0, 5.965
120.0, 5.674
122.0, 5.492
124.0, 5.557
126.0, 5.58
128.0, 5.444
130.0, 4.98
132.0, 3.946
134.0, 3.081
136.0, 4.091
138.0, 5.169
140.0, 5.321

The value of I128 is 5.33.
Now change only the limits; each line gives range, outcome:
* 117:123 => 5.71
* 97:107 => 6.17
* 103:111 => 6.38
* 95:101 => 6.19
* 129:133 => 4.46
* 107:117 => 6.46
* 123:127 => 5.57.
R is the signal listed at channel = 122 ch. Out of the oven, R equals 5.492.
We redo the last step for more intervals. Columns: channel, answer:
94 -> 5.789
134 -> 3.081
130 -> 4.98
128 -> 5.444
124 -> 5.557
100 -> 6.201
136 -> 4.091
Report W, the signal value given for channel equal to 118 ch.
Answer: 5.965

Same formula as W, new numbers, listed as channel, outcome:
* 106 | 6.316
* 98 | 6.23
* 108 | 6.514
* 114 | 6.281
